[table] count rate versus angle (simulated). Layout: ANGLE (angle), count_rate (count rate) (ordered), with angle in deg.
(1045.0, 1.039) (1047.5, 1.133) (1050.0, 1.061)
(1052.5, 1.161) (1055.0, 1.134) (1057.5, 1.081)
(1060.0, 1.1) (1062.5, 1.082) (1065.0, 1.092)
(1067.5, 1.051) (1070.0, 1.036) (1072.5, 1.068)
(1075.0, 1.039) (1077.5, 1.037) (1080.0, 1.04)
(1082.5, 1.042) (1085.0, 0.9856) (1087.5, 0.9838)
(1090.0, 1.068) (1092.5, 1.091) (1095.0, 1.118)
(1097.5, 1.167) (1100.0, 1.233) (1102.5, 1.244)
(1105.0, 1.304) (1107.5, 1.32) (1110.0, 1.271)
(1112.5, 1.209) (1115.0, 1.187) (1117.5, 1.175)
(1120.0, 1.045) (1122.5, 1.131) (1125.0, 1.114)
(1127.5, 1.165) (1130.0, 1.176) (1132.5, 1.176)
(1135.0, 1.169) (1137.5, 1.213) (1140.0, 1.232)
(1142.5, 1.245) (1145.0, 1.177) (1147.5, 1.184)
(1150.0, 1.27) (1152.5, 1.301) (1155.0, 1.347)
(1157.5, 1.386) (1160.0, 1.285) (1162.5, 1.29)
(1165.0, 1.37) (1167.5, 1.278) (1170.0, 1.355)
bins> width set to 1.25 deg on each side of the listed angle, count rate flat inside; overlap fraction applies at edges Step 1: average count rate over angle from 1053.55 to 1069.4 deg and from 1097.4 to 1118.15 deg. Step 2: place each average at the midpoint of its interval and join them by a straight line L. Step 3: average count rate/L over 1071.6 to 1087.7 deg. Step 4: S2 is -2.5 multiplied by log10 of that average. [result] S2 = 0.117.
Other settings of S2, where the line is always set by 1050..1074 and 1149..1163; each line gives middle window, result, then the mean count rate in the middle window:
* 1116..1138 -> 0.09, 1.15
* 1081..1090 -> 0.13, 1.01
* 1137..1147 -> 0.06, 1.21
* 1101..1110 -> -0.08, 1.29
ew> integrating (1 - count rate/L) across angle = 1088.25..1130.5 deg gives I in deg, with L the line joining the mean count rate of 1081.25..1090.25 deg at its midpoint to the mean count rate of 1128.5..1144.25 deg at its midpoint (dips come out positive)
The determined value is -2.9 deg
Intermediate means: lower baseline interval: 1.01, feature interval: 1.18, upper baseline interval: 1.2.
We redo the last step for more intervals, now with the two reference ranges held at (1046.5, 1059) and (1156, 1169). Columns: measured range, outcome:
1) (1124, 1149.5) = 1.71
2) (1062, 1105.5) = 3.09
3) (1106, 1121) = 0.28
